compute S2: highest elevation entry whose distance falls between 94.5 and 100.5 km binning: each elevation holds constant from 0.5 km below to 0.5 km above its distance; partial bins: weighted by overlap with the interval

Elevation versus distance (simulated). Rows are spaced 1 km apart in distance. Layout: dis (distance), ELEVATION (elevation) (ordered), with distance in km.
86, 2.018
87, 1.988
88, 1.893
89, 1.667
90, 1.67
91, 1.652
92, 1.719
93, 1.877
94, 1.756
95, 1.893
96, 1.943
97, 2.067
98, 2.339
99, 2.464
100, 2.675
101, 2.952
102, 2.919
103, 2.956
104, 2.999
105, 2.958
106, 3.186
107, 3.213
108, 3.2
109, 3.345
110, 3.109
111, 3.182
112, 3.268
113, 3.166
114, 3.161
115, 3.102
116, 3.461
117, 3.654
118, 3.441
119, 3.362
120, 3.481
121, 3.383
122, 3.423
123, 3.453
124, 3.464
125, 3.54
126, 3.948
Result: 2.675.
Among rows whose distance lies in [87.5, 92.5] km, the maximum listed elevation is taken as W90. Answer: 1.893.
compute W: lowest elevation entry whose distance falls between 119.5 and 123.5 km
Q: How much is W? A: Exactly 3.383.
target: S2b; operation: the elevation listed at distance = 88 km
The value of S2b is 1.893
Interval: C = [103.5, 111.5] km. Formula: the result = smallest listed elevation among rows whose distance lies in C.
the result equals 2.958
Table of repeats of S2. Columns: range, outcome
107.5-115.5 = 3.345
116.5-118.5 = 3.654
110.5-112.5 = 3.268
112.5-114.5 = 3.166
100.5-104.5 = 2.999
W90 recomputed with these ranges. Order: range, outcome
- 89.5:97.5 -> 2.067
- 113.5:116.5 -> 3.461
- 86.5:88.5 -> 1.988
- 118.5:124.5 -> 3.481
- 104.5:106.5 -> 3.186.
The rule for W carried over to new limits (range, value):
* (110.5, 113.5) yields 3.166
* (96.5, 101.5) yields 2.067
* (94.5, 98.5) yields 1.893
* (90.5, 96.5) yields 1.652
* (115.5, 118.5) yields 3.441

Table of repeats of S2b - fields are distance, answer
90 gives 1.67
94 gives 1.756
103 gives 2.956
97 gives 2.067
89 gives 1.667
